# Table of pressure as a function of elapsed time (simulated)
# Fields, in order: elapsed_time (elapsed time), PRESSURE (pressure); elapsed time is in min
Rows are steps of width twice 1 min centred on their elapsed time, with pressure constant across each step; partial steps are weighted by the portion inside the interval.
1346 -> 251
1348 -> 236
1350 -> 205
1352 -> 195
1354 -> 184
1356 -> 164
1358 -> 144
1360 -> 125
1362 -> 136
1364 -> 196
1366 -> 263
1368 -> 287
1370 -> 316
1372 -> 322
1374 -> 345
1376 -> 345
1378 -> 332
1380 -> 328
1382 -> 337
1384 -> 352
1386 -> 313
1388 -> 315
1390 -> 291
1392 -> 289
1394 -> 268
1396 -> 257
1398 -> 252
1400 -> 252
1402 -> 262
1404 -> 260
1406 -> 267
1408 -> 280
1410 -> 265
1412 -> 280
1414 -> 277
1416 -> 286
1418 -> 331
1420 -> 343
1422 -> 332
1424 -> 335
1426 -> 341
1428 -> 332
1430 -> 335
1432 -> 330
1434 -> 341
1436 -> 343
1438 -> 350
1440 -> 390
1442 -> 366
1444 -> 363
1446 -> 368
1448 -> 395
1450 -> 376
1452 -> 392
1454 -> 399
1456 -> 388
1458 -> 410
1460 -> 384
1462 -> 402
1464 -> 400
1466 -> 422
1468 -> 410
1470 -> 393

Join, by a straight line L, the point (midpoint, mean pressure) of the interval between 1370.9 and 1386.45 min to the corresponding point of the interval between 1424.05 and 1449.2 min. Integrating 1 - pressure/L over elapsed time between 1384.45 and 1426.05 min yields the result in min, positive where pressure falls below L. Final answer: 6.5 min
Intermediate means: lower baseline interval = 335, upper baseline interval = 354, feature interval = 290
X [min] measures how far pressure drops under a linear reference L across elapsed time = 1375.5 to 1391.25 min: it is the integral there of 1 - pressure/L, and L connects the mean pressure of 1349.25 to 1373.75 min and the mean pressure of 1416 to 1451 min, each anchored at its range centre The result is -4.3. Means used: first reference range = 216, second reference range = 349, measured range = 325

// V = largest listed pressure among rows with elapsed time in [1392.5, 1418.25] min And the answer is 331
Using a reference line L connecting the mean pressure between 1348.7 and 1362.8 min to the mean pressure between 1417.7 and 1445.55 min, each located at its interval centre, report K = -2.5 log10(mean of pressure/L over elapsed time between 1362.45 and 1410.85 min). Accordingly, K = -0.23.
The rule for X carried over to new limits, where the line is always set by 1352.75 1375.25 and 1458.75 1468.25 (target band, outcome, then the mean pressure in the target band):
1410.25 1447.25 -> 0.8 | 335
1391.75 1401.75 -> 0.8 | 262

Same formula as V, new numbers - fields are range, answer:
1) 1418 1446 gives 390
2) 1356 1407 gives 352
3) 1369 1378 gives 345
